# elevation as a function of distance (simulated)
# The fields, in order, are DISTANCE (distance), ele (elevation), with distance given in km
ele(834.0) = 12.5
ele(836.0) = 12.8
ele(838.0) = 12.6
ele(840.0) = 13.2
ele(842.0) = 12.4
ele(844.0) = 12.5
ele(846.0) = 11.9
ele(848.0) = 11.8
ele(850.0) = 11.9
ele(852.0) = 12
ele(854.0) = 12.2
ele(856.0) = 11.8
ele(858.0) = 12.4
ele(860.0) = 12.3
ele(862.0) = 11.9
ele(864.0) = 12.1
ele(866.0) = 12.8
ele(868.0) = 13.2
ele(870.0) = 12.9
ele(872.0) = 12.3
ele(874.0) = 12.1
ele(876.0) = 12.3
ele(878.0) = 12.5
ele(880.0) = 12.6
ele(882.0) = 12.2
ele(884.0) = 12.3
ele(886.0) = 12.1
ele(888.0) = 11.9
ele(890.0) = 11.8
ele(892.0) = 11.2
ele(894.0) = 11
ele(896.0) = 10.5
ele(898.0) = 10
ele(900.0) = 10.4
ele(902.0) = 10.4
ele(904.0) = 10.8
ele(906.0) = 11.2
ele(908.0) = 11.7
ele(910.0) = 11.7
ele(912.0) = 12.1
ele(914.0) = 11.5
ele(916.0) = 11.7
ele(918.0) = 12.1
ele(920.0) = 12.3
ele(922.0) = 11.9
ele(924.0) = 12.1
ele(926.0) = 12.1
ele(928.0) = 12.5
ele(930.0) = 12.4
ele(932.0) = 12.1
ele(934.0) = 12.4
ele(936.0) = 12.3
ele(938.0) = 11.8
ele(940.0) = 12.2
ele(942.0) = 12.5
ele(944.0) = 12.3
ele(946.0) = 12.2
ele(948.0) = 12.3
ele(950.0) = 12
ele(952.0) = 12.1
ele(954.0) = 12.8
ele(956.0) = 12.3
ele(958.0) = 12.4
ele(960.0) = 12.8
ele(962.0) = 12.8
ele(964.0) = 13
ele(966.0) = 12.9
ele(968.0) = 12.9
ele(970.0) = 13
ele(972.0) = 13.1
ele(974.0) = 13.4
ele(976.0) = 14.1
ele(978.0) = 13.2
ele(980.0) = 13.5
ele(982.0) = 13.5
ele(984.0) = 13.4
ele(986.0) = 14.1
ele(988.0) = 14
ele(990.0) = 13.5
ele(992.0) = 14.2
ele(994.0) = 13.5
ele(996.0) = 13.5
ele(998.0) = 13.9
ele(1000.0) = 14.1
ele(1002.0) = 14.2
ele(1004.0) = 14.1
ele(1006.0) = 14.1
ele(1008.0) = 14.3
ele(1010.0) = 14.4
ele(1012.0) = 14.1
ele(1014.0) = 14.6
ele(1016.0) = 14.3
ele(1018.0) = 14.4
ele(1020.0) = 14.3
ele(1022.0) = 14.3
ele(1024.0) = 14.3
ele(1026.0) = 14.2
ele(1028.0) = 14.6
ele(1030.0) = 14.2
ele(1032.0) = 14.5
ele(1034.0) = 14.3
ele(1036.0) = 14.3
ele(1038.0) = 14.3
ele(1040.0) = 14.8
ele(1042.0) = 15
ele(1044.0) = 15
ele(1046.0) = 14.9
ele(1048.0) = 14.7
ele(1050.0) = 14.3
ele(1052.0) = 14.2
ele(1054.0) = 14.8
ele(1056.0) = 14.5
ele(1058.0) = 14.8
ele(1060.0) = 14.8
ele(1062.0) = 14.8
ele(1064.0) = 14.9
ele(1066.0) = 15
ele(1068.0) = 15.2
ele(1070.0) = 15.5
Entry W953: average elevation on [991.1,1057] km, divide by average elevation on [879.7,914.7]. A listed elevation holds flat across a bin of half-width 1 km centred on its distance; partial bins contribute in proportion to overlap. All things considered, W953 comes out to 1.26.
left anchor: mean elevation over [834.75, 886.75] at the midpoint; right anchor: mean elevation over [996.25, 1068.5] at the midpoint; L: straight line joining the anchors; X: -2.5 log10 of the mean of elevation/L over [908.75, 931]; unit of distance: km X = 0.09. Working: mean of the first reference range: 12.4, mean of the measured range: 12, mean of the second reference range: 14.5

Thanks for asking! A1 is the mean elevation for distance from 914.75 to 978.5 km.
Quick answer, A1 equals 12.5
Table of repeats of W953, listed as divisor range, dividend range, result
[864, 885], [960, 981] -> 1.05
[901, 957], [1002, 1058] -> 1.20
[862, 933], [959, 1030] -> 1.16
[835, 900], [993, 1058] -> 1.19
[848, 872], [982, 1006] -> 1.13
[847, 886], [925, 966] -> 1.01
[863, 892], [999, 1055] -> 1.17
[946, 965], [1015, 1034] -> 1.15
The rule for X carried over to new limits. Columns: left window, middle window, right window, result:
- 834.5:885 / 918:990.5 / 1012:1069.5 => 0.07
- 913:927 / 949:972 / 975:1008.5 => 0.03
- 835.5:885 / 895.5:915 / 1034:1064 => 0.17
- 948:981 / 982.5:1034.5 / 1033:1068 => -0.03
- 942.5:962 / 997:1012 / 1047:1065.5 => -0.05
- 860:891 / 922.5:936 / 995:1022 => 0.07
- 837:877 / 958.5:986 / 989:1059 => 0.04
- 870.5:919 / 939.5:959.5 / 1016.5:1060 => 0.03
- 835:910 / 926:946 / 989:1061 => 0.06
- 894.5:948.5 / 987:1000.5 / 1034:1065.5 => -0.03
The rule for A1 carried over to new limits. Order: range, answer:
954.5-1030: 13.7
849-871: 12.3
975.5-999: 13.7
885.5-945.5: 11.7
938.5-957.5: 12.3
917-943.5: 12.2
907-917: 11.7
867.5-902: 11.8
